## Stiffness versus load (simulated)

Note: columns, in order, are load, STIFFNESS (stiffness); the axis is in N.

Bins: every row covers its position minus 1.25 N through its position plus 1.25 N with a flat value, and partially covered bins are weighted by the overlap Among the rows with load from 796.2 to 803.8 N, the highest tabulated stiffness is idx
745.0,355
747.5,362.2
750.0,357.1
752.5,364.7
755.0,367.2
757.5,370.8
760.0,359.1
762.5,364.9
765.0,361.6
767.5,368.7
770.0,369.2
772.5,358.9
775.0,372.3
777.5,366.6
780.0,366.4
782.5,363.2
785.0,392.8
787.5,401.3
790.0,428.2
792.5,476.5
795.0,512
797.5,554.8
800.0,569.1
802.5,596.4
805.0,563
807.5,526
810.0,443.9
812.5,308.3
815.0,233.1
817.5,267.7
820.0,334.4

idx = 596.4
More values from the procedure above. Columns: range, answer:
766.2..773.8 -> 369.2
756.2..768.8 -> 370.8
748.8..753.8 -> 364.7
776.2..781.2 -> 366.6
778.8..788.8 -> 401.3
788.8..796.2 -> 512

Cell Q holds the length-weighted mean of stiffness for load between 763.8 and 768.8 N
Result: 365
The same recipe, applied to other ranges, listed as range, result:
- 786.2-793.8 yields 436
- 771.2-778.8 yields 366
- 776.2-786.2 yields 372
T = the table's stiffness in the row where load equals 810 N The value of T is 443.9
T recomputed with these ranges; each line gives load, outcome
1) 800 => 569.1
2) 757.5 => 370.8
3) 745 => 355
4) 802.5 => 596.4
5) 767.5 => 368.7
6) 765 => 361.6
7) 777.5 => 366.6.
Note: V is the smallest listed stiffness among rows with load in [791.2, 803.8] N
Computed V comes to 476.5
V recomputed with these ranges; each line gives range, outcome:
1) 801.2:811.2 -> 443.9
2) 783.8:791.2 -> 392.8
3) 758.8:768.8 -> 359.1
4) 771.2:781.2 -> 358.9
